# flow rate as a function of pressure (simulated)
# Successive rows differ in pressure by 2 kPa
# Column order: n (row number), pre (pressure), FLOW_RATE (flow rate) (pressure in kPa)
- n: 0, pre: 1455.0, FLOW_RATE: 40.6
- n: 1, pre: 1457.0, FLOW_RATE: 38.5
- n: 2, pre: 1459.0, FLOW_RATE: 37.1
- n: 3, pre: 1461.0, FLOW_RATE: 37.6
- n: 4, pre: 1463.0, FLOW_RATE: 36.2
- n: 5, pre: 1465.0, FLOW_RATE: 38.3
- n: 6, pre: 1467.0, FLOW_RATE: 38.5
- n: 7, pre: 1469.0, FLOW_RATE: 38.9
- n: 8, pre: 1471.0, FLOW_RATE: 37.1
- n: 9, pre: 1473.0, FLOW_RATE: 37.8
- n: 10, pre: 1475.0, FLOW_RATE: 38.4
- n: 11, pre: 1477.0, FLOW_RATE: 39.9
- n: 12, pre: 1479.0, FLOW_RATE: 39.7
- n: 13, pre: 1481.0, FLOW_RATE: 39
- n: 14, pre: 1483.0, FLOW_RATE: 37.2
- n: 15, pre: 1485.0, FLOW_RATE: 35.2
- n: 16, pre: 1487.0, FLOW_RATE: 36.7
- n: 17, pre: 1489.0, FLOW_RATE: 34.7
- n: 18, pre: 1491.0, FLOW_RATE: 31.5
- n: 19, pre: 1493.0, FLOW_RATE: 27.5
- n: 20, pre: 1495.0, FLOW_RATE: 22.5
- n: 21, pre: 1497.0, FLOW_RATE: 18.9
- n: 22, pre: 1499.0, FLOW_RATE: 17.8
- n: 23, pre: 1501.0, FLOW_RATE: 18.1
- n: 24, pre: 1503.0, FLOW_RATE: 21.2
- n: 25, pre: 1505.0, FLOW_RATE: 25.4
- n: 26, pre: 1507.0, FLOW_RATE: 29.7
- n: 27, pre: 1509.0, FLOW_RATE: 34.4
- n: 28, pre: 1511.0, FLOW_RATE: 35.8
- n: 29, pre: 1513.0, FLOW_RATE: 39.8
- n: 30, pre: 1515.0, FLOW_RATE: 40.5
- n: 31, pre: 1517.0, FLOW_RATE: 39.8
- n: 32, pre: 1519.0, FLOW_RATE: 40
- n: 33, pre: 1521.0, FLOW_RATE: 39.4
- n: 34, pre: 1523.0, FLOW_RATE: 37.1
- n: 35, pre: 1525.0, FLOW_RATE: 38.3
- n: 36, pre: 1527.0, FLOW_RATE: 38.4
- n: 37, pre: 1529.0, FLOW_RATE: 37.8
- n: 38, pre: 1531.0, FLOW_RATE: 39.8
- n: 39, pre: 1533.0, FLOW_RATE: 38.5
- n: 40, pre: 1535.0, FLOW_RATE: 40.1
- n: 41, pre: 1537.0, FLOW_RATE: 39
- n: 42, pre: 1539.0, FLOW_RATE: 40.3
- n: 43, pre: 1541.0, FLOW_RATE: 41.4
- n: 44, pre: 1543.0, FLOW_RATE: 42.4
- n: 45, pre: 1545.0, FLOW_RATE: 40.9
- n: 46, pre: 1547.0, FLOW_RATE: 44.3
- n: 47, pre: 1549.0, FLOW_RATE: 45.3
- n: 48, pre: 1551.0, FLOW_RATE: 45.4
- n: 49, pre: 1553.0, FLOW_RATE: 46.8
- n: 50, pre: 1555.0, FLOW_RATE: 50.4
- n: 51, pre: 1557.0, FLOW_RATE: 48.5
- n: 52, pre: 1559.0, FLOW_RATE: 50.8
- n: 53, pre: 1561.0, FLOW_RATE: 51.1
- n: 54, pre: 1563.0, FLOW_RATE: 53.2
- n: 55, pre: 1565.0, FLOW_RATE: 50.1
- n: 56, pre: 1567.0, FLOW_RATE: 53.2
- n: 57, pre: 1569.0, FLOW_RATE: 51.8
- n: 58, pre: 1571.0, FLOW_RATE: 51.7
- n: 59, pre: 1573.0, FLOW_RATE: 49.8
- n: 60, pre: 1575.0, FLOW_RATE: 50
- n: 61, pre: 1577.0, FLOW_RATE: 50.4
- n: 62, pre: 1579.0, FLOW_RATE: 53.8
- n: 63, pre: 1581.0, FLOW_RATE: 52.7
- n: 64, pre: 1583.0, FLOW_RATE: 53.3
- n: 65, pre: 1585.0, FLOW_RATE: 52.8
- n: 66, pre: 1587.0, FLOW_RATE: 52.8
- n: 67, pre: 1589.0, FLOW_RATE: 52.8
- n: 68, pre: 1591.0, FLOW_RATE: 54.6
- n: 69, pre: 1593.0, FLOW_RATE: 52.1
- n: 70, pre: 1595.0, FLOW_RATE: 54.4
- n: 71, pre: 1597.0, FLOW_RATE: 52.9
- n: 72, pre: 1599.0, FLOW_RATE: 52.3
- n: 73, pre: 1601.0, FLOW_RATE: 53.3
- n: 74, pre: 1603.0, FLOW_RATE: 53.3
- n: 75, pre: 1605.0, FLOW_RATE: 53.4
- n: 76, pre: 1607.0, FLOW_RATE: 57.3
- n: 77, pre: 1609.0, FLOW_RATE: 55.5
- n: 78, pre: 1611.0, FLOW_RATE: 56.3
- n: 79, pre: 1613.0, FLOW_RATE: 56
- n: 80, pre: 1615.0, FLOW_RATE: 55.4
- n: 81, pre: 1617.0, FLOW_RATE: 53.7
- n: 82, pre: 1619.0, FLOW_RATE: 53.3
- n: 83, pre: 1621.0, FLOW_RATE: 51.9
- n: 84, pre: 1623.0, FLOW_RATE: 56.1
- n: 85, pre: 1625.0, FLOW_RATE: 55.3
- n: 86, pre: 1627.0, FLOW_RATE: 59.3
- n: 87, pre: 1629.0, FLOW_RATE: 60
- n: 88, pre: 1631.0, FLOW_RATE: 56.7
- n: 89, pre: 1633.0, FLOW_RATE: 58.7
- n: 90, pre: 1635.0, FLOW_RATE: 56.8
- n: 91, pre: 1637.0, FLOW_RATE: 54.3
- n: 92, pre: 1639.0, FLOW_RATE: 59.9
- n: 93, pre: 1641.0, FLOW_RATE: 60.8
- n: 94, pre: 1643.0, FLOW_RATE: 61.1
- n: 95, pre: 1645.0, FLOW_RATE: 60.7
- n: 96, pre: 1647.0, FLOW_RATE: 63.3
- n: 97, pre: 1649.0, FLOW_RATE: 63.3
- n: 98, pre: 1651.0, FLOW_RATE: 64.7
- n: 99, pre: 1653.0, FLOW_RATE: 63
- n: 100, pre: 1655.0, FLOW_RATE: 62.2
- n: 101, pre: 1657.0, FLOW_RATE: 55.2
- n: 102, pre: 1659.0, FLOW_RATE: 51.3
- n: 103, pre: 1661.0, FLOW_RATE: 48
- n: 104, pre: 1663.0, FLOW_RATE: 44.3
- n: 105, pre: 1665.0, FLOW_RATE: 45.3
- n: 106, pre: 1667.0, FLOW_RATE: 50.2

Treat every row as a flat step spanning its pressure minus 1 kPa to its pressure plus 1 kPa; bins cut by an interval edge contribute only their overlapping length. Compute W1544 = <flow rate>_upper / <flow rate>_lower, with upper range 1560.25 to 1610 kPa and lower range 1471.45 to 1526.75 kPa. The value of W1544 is 1.58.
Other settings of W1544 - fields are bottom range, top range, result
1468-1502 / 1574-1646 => 1.70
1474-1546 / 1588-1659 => 1.63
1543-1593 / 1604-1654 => 1.15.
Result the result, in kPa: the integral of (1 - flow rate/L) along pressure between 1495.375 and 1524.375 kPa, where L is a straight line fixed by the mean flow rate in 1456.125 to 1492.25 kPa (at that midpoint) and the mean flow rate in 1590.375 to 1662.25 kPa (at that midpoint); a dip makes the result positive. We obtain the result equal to 7.49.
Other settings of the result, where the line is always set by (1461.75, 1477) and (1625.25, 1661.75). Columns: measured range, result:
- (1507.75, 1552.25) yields 5.3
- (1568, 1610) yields -0.5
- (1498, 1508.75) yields 4.8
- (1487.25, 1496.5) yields 2.6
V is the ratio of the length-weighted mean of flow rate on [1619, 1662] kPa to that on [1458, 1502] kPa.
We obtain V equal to 1.73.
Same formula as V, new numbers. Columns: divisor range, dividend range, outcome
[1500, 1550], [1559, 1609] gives 1.42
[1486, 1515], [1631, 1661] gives 2.07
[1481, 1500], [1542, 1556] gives 1.52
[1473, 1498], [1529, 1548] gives 1.21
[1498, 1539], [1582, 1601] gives 1.53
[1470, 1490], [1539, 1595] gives 1.32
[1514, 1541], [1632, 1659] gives 1.53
